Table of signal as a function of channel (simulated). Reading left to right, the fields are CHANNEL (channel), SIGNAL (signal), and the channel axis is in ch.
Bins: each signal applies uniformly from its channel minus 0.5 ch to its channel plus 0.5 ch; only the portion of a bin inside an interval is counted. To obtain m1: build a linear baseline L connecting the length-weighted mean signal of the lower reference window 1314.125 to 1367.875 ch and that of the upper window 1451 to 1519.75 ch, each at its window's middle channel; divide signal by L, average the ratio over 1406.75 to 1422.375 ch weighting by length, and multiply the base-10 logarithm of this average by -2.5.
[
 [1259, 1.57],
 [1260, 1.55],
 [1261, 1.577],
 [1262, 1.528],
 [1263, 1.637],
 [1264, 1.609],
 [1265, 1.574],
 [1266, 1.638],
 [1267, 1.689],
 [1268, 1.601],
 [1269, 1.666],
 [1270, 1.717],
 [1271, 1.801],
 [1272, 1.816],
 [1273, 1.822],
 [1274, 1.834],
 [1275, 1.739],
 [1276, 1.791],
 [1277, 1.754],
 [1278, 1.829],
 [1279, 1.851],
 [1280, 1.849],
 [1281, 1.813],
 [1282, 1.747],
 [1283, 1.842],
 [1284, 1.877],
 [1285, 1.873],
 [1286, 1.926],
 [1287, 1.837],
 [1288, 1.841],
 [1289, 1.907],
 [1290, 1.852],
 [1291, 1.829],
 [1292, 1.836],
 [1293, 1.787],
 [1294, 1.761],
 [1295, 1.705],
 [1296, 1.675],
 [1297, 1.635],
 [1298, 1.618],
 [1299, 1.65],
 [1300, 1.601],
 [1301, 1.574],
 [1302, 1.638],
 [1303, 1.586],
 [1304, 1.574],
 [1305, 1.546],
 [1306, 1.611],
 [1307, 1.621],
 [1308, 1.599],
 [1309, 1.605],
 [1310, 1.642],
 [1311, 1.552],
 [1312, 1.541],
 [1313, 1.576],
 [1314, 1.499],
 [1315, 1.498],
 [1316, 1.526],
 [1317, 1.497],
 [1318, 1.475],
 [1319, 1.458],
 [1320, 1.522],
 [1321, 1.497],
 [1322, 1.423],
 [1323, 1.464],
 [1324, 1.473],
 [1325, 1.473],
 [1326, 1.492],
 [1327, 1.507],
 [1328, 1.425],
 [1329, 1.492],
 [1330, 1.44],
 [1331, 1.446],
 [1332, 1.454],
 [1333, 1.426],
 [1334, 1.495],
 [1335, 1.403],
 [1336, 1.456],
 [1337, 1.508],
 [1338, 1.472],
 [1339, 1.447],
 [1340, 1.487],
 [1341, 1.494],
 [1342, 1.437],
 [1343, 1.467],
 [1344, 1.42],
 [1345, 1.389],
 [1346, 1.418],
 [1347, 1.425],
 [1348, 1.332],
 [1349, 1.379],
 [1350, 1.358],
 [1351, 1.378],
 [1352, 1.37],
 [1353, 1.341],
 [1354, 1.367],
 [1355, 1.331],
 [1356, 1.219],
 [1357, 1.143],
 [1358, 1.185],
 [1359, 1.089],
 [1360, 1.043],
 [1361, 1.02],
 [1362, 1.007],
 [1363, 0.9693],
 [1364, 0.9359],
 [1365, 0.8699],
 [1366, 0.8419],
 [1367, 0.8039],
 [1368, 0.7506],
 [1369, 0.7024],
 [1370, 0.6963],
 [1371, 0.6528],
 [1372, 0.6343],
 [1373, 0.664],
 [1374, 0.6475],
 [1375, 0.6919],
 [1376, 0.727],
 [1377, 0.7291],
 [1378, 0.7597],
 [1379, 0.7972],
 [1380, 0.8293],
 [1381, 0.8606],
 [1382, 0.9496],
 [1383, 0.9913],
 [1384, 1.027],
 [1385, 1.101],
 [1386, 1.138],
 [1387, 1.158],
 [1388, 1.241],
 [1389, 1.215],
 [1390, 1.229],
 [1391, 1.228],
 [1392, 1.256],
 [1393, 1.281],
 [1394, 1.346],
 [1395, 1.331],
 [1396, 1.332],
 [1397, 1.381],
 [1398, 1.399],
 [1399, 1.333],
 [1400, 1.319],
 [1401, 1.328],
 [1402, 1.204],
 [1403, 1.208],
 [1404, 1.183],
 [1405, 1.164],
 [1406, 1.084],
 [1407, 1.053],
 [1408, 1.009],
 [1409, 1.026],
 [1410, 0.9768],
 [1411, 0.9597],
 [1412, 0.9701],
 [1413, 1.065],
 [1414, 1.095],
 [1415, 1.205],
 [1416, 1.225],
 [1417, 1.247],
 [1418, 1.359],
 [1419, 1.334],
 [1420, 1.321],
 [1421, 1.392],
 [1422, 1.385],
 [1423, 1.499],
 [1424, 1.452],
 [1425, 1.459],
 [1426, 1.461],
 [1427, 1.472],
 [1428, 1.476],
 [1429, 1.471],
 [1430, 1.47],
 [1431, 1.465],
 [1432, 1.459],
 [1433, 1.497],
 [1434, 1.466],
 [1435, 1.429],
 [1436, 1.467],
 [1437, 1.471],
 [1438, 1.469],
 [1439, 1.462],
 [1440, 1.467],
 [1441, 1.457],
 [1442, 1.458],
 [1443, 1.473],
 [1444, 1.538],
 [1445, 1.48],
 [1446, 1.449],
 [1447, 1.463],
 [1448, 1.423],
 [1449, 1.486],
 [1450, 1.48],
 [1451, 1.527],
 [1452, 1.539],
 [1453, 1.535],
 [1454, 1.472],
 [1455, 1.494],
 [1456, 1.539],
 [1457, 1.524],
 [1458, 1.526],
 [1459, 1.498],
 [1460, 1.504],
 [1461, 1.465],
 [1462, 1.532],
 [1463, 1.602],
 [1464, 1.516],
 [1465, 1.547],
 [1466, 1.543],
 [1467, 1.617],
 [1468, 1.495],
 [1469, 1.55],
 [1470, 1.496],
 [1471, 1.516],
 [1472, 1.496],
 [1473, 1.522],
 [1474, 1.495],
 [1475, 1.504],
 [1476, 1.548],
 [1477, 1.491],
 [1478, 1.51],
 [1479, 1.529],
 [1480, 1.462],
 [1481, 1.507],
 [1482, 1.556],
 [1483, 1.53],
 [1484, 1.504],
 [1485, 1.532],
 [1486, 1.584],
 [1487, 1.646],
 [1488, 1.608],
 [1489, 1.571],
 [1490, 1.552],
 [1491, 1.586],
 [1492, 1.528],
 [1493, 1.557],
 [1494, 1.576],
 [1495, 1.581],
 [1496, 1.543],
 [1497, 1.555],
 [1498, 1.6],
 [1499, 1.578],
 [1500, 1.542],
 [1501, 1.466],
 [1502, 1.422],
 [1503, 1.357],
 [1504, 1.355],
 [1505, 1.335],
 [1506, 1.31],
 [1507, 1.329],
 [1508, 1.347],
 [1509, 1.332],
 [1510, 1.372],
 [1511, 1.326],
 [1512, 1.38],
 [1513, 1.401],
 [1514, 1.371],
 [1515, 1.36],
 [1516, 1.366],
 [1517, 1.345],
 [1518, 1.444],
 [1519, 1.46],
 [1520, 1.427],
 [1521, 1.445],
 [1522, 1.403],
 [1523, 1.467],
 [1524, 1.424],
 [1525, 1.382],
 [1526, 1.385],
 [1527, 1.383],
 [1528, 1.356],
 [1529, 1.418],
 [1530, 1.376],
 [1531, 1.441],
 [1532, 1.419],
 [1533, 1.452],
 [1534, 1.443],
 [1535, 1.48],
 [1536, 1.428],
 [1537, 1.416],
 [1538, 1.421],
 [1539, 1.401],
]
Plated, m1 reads 0.21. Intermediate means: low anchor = 1.34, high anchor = 1.49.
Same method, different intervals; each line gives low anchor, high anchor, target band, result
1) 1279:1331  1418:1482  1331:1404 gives 0.33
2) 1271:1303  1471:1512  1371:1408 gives 0.46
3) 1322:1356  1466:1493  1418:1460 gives 0.03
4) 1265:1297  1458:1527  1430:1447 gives 0.06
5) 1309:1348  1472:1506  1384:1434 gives 0.18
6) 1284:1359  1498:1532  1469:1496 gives -0.09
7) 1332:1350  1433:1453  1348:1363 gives 0.18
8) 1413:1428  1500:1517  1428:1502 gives -0.12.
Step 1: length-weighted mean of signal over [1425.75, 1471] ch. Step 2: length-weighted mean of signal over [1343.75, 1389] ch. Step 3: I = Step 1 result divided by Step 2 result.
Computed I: 1.5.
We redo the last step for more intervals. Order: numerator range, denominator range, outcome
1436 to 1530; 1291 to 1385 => 1.13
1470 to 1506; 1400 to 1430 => 1.22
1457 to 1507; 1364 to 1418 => 1.46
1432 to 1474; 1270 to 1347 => 0.93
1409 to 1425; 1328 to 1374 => 1.02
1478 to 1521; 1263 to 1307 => 0.85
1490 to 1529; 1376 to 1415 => 1.28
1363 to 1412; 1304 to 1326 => 0.67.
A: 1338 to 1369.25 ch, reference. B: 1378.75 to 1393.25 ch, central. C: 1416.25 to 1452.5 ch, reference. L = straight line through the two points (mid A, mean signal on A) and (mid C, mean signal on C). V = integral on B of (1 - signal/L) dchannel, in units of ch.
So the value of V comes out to 2.5 ch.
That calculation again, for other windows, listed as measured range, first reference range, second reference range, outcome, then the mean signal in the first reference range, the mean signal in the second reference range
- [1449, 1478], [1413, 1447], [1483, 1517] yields -1.60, 1.41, 1.47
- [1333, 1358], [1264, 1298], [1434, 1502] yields 4.34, 1.77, 1.52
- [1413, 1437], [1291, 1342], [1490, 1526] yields 1.51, 1.55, 1.44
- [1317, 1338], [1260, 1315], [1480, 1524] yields 2.42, 1.7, 1.47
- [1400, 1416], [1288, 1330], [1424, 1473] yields 4.31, 1.59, 1.49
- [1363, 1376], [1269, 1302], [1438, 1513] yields 7.11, 1.78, 1.5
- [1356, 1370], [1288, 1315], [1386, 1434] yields 4.77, 1.66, 1.28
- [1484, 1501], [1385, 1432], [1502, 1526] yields -2.61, 1.27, 1.38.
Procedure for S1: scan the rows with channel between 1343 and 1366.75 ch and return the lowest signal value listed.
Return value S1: 0.8419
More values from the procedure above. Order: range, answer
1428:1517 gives 1.31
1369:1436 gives 0.6343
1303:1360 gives 1.043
